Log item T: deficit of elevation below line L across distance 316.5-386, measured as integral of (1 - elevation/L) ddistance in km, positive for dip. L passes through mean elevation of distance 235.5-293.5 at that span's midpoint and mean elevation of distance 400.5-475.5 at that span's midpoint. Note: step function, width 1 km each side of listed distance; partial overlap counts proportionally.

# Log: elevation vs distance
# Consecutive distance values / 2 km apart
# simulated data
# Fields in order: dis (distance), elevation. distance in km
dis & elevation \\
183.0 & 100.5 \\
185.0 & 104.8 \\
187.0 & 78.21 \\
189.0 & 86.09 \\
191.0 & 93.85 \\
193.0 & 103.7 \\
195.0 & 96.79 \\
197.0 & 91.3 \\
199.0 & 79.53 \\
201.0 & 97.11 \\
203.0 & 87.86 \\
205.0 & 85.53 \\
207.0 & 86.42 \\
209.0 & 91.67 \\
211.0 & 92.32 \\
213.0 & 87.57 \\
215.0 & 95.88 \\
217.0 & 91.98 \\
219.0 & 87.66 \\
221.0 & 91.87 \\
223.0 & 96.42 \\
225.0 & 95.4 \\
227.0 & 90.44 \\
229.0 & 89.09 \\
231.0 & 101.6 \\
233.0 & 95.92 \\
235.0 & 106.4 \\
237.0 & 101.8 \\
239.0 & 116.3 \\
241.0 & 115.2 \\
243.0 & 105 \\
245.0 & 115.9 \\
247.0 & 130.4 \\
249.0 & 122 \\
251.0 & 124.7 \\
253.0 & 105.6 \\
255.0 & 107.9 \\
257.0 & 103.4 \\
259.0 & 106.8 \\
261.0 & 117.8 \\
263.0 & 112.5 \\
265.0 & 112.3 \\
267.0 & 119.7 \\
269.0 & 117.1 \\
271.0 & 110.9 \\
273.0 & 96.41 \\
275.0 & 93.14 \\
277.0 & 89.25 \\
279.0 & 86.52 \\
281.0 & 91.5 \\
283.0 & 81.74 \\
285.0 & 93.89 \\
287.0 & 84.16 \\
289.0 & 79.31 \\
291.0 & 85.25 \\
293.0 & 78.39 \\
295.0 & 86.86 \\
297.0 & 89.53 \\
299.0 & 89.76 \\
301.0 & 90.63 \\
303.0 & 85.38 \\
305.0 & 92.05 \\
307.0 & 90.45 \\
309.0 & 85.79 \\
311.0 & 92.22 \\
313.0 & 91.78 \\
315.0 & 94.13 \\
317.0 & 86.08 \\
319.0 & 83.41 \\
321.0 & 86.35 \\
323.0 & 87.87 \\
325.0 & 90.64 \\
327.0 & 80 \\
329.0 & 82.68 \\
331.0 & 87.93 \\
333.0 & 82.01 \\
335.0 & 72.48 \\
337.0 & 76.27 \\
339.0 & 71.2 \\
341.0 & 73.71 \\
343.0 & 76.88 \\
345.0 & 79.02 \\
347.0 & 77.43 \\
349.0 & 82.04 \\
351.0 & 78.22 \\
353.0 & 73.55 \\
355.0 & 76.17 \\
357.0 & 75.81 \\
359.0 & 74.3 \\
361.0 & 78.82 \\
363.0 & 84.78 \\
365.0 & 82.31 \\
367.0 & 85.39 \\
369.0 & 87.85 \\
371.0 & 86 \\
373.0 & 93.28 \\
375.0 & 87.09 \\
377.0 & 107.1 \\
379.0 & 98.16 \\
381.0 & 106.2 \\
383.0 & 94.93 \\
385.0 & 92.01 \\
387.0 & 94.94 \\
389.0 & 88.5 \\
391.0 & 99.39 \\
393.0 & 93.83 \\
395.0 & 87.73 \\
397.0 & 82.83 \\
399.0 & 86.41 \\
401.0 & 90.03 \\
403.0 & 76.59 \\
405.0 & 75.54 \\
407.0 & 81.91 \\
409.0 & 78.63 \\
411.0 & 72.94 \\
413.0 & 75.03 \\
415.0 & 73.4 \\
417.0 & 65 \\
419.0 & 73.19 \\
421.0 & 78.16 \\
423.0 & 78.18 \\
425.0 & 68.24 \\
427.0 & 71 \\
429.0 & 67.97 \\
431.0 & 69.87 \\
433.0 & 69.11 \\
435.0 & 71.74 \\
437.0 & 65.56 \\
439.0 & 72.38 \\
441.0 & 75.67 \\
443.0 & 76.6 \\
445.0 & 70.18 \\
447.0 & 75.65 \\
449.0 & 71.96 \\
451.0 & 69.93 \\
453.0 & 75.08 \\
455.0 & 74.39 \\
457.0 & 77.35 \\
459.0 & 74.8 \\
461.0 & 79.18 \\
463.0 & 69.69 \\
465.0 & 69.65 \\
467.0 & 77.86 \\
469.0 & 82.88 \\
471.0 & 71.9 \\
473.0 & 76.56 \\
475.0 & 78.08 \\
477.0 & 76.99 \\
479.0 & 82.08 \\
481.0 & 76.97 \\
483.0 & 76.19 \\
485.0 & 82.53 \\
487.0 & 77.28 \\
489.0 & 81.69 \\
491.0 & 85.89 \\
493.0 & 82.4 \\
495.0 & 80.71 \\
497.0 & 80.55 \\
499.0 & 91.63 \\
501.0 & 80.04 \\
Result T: 3.7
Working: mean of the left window 104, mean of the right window 74.1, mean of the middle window 83.9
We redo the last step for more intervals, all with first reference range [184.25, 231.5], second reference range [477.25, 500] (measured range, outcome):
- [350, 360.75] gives 1.3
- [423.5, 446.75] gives 3.4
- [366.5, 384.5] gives -1.8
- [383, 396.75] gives -1.2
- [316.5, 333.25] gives 0.4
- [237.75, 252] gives -4.4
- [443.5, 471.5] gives 2.8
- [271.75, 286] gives -0.3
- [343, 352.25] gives 0.8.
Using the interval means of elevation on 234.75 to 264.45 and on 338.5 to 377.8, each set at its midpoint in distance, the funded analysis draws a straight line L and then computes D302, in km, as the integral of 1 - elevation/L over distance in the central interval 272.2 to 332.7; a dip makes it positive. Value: 6.1 km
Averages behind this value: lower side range 113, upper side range 81.5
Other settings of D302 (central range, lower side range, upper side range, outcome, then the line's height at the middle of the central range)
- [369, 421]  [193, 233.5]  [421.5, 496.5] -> -4.30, 79.6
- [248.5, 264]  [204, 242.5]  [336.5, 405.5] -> -3.12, 93.5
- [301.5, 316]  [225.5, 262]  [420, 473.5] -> 1.04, 97.2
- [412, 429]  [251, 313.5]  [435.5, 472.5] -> 1.26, 78.3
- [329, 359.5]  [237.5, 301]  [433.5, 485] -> 4.66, 91.3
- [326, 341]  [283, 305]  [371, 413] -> 1.51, 87.4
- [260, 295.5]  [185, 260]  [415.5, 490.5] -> -1.32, 93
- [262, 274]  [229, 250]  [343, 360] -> -1.16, 102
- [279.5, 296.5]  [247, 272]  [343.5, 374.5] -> 3.14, 105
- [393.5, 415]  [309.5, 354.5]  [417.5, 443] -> -1.78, 74.5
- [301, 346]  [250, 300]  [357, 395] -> 5.00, 94.6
